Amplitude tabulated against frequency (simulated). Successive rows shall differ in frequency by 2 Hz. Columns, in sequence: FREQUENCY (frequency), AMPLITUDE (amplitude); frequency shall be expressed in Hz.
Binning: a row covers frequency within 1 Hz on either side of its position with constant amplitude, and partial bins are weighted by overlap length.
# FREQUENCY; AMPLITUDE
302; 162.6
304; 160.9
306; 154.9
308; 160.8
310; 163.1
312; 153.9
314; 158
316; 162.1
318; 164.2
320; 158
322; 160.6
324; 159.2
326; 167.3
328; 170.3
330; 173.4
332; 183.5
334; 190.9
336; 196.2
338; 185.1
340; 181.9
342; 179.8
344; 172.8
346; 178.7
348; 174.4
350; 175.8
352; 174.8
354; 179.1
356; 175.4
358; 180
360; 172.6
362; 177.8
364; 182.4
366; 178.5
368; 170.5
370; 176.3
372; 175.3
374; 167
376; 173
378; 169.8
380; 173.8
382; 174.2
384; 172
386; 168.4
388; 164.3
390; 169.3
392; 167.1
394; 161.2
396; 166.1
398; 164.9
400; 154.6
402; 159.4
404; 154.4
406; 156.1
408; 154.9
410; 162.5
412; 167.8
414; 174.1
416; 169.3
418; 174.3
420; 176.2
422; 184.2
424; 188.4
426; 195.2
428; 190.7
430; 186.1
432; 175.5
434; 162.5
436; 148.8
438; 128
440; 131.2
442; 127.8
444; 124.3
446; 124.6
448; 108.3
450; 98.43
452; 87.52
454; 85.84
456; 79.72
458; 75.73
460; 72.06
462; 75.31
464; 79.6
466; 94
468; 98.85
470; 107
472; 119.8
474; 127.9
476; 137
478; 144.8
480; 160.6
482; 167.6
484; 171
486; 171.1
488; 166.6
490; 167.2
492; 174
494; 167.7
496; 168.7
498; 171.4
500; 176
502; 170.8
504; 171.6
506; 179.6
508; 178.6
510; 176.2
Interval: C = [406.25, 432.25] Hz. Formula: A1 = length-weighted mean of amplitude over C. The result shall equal 176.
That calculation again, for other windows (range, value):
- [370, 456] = 157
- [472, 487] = 152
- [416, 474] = 129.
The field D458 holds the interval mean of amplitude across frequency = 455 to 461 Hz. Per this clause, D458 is 75.8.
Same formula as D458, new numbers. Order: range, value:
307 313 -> 159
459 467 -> 80.2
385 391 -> 167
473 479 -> 137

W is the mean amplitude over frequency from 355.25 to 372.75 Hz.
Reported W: 177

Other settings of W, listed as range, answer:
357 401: 171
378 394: 169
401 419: 164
